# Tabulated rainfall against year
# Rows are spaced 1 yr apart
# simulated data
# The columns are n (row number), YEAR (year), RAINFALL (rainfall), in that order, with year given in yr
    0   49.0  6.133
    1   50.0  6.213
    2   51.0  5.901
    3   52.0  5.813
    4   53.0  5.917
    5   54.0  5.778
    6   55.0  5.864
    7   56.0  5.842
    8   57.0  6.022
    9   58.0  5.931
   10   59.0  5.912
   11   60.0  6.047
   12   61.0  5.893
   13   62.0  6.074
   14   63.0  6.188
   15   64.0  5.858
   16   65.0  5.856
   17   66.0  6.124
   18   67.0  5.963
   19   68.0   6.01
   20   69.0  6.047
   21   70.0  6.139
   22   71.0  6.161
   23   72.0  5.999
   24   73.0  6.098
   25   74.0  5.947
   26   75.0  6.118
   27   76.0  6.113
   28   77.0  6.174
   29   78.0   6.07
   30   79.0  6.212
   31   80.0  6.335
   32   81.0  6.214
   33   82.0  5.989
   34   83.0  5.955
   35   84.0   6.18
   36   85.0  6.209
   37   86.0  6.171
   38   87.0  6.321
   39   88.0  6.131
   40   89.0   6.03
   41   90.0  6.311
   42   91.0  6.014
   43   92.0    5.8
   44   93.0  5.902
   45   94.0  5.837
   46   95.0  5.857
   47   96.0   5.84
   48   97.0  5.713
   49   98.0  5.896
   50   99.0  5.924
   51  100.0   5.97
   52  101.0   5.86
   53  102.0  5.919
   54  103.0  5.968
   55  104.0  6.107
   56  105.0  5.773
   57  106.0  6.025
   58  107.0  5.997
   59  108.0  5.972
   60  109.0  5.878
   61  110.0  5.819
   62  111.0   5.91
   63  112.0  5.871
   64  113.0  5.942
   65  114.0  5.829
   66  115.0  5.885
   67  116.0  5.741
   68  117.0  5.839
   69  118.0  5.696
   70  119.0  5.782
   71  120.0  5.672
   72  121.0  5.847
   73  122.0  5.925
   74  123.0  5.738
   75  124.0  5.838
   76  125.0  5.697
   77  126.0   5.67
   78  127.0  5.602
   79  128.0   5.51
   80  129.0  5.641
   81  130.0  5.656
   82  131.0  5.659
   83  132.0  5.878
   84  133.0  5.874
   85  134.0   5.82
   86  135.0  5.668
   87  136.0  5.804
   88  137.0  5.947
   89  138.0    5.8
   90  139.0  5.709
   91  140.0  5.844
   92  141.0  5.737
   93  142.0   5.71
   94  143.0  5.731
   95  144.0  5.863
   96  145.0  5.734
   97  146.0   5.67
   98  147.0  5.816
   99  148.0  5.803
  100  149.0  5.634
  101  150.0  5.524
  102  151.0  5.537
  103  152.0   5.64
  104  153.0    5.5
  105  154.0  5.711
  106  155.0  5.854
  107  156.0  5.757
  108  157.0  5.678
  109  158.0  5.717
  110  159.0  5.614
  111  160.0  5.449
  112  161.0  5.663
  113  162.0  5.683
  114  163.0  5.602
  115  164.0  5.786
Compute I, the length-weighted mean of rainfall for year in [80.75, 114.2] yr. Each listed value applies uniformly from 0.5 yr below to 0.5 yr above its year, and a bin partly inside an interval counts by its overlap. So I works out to 5.97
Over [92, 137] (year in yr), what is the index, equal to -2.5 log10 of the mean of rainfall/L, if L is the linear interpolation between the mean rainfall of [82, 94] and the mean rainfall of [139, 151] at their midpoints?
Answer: 0.02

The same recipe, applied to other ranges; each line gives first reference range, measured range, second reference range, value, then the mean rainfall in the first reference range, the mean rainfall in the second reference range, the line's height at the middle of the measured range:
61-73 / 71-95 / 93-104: -0.02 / 6.03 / 5.89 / 5.96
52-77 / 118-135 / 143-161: 0.01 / 6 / 5.68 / 5.77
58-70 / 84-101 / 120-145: -0.02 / 6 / 5.75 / 5.9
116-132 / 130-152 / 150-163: -0.01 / 5.72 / 5.64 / 5.68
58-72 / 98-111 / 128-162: -0.01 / 6.02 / 5.71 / 5.87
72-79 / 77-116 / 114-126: -0.01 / 6.09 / 5.78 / 5.95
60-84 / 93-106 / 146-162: 0.01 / 6.07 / 5.66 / 5.93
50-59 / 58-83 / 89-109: -0.03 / 5.9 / 5.93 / 5.91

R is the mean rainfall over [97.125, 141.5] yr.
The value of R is 5.82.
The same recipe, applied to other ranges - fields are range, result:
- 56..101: 6.03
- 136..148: 5.78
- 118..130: 5.72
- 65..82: 6.1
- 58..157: 5.89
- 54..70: 5.97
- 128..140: 5.76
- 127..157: 5.72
